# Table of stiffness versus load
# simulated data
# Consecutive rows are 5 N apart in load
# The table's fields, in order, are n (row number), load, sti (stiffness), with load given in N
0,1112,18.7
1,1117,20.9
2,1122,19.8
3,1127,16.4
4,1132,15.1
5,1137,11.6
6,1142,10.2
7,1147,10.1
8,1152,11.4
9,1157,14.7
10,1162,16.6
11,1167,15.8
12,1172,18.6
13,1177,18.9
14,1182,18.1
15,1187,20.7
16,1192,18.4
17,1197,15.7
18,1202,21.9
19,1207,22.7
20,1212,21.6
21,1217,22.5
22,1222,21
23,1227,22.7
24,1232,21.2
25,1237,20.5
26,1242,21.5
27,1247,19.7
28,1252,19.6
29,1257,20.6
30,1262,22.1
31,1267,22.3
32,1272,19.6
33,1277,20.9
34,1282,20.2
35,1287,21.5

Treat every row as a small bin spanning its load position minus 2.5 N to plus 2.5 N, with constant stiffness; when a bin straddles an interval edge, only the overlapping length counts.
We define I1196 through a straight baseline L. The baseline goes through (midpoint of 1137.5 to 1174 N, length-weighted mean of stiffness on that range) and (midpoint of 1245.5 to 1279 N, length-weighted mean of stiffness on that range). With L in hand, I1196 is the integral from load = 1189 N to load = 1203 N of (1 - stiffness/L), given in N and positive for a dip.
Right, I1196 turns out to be -1.7 N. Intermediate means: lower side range 13.7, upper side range 20.7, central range 18.4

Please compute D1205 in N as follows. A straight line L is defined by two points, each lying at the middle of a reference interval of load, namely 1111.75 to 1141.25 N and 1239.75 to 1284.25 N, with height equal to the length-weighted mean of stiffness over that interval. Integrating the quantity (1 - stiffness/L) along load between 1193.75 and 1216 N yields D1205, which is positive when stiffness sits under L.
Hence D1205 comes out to -1.83 N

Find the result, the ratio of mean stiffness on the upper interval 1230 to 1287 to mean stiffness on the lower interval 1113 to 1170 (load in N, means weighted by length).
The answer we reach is 1.39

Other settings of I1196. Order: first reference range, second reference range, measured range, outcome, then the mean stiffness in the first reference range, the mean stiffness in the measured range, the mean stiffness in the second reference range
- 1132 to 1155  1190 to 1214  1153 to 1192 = -4.4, 11.4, 17.4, 20.1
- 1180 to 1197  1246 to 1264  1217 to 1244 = -2.3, 18.6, 21.5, 20.5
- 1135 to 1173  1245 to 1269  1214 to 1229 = -3.1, 13.5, 22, 20.9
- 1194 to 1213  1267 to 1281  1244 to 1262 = 0.2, 20.3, 20.3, 20.6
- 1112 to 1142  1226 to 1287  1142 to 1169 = 6.3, 16.4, 13.4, 20.9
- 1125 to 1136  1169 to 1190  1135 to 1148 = 4.3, 15.2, 10.7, 19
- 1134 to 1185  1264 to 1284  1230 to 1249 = -1.8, 14.7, 20.7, 20.8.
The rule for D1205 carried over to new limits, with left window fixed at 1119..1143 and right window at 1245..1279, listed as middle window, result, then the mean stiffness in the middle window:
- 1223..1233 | -1.40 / 21.9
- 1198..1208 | -1.70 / 21.2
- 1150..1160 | 1.72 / 13.3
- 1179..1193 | -1.38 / 19.1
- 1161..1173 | -0.19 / 16.9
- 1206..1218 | -2.37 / 22.2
